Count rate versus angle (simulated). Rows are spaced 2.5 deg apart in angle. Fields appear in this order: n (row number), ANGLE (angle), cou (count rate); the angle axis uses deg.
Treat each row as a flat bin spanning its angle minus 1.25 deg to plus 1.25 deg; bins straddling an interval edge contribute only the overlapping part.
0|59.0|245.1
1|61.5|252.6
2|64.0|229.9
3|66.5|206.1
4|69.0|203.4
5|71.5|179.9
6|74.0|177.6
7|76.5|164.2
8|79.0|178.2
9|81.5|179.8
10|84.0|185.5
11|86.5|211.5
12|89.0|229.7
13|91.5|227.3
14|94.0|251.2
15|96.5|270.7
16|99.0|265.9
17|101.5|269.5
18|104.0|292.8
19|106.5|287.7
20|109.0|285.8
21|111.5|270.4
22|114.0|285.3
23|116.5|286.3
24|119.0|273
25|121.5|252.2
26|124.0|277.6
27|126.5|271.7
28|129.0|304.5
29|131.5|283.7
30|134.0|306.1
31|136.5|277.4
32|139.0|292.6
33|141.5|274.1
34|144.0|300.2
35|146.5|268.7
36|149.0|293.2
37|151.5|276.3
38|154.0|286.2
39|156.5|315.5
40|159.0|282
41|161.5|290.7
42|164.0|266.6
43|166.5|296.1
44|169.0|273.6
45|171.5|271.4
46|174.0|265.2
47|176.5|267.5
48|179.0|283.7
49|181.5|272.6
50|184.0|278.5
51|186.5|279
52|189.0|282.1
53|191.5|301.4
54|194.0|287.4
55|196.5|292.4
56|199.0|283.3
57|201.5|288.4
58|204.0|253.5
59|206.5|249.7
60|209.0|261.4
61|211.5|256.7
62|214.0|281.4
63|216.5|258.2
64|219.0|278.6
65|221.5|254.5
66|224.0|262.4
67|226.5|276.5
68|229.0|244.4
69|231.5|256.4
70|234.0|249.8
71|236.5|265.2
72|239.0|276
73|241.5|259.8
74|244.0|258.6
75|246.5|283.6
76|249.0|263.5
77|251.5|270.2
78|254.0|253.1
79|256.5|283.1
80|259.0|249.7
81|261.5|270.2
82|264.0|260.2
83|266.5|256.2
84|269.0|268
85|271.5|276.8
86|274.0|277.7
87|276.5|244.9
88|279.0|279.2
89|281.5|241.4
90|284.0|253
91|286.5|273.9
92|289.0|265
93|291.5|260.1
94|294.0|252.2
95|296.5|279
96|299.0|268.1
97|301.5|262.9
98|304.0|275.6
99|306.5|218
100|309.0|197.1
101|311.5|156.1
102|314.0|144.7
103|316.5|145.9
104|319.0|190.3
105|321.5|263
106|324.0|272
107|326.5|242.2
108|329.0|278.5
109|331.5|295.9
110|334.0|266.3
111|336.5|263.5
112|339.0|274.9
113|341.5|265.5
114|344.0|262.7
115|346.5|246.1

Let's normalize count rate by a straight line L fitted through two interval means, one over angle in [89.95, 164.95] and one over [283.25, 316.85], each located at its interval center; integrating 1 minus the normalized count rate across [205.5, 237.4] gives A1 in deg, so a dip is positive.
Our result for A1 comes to -0.8 deg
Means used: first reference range 279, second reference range 234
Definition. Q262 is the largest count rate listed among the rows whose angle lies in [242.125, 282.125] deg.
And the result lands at 283.6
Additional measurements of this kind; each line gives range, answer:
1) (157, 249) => 301.4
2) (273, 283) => 279.2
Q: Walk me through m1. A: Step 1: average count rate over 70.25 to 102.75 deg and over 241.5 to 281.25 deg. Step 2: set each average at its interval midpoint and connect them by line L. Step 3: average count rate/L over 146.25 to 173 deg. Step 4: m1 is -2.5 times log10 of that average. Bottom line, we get -0.20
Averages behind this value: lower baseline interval 215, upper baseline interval 266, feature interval 284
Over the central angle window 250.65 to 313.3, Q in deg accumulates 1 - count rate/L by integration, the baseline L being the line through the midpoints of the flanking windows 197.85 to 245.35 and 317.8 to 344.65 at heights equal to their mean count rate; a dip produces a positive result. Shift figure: 1.9 deg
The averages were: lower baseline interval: 264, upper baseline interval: 261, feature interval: 255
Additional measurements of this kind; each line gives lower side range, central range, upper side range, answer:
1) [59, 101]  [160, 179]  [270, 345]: -4.0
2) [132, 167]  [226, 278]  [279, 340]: -0.9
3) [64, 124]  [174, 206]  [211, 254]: -3.0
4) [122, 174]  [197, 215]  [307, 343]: -0.1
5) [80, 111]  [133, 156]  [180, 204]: -1.9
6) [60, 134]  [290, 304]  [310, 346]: -1.6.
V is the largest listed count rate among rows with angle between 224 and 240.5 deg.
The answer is 276.5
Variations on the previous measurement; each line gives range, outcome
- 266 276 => 277.7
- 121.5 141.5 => 306.1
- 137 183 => 315.5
